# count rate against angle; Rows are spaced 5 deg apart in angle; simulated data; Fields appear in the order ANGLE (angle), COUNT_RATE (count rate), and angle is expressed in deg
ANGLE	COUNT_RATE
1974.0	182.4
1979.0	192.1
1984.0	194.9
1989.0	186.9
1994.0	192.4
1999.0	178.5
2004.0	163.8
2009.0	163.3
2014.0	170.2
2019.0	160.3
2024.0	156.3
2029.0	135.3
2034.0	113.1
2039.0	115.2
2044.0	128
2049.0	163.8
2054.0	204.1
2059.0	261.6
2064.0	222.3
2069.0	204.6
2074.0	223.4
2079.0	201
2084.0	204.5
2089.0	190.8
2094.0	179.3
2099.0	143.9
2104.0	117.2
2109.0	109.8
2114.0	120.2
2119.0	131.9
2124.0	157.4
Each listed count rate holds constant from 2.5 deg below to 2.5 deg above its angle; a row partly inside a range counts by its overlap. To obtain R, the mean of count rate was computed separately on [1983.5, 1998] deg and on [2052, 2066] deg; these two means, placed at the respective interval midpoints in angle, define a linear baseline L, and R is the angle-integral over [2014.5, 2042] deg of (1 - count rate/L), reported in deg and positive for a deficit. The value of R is 9.5 deg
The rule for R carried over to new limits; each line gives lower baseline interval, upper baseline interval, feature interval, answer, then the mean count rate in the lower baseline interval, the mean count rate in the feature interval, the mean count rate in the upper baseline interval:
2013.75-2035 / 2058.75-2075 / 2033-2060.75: 3.8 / 147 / 164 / 224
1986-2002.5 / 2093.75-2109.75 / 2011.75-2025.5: 0.9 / 185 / 163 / 135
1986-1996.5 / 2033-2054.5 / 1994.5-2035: 2.5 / 190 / 158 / 142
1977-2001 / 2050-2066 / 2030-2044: 6.2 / 189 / 119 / 223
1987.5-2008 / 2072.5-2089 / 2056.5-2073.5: -2.4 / 179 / 229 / 206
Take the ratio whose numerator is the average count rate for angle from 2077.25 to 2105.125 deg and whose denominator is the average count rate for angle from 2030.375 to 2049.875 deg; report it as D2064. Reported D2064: 1.37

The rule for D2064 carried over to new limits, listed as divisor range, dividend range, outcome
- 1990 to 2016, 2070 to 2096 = 1.15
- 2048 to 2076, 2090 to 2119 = 0.63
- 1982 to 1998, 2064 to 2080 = 1.12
